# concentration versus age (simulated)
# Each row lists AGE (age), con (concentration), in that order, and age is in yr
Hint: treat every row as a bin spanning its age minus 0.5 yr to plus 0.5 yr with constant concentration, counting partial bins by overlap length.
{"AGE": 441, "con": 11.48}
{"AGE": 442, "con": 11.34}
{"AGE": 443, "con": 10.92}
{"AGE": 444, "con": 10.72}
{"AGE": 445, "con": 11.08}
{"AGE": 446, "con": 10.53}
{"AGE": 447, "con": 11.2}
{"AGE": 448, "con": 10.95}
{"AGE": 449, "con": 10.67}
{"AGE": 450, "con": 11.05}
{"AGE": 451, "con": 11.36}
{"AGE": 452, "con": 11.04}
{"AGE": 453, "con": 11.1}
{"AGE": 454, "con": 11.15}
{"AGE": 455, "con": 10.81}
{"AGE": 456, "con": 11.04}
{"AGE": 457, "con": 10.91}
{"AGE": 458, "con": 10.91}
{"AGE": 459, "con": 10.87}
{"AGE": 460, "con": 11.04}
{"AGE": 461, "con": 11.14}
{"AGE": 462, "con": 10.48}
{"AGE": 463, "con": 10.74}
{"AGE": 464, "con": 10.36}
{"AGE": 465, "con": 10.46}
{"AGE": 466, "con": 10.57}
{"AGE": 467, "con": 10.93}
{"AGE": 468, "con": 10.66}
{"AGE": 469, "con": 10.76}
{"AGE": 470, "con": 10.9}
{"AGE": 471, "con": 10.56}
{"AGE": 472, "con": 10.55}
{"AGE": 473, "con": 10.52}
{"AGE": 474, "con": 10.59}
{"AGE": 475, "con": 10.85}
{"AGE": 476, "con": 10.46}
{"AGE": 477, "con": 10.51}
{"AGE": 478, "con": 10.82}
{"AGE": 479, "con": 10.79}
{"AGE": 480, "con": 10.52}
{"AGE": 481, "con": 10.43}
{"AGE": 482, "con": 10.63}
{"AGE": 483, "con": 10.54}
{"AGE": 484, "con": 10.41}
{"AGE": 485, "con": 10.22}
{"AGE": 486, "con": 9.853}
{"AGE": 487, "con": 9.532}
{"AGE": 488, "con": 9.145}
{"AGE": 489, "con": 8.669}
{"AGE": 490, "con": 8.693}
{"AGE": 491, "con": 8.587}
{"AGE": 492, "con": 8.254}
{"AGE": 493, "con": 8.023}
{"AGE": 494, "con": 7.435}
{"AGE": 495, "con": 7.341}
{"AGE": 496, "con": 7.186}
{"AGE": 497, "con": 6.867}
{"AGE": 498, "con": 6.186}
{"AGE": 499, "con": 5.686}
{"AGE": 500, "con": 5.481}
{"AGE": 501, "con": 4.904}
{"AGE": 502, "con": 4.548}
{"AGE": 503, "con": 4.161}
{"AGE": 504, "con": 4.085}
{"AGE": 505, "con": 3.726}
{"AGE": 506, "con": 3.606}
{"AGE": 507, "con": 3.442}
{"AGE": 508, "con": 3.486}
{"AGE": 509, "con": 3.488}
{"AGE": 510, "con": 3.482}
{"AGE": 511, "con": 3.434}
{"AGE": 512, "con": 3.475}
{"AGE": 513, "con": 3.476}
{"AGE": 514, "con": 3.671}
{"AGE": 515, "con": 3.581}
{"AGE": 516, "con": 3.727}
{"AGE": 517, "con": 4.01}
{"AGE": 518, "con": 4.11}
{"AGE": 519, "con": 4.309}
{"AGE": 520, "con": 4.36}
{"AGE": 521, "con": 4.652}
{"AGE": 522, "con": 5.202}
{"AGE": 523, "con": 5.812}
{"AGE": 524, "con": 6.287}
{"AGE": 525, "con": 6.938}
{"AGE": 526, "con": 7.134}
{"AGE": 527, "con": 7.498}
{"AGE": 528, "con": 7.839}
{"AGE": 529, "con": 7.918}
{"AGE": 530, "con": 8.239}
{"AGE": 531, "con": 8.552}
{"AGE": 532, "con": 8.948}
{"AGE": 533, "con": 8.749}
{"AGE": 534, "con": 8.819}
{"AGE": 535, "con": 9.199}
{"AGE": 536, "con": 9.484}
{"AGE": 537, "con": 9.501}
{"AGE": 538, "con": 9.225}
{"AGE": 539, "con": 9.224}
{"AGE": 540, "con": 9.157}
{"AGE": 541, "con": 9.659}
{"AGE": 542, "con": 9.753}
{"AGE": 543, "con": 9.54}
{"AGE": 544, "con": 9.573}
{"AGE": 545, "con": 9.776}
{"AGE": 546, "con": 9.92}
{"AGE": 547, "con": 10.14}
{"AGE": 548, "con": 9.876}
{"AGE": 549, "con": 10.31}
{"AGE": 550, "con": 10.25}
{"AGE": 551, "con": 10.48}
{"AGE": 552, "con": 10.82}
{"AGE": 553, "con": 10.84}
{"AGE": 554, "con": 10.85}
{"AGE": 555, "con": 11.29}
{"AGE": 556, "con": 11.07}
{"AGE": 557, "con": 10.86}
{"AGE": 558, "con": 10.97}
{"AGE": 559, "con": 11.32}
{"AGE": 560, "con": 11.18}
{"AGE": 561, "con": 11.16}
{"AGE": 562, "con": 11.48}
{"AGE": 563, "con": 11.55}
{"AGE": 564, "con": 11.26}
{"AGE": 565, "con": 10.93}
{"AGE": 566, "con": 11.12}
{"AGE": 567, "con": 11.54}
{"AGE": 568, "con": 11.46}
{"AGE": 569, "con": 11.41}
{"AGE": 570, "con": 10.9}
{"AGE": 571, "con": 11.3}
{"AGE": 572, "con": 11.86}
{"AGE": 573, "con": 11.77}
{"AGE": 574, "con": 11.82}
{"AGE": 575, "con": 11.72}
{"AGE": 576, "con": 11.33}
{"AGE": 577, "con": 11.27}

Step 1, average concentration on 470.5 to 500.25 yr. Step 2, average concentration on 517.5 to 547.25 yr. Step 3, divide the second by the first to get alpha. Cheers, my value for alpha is 0.9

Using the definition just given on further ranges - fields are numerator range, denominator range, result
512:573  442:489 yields 0.83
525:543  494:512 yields 1.82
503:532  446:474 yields 0.47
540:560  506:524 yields 2.57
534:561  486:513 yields 1.72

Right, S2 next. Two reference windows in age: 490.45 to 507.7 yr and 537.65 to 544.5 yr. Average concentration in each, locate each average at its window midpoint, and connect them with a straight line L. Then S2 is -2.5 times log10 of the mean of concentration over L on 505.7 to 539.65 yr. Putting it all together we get 0.32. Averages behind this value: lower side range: 5.83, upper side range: 9.45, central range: 6.05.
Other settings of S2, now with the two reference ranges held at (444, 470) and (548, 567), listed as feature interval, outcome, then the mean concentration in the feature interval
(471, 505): 0.268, 8.52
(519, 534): 0.488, 6.98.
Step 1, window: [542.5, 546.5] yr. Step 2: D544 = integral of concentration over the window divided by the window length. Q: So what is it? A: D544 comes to 9.7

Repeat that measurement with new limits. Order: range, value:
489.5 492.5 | 8.51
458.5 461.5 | 11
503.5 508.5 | 3.67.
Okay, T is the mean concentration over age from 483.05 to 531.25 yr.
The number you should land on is 6.09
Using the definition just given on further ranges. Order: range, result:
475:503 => 8.54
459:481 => 10.7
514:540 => 6.91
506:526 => 4.32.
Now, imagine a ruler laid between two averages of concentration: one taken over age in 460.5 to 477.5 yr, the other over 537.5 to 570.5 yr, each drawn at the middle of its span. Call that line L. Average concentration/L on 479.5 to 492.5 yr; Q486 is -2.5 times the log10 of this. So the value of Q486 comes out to 0.11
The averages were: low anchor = 10.6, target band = 9.65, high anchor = 10.6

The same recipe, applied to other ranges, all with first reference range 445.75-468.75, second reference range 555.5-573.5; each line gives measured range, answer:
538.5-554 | 0.126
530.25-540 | 0.227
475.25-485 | 0.041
